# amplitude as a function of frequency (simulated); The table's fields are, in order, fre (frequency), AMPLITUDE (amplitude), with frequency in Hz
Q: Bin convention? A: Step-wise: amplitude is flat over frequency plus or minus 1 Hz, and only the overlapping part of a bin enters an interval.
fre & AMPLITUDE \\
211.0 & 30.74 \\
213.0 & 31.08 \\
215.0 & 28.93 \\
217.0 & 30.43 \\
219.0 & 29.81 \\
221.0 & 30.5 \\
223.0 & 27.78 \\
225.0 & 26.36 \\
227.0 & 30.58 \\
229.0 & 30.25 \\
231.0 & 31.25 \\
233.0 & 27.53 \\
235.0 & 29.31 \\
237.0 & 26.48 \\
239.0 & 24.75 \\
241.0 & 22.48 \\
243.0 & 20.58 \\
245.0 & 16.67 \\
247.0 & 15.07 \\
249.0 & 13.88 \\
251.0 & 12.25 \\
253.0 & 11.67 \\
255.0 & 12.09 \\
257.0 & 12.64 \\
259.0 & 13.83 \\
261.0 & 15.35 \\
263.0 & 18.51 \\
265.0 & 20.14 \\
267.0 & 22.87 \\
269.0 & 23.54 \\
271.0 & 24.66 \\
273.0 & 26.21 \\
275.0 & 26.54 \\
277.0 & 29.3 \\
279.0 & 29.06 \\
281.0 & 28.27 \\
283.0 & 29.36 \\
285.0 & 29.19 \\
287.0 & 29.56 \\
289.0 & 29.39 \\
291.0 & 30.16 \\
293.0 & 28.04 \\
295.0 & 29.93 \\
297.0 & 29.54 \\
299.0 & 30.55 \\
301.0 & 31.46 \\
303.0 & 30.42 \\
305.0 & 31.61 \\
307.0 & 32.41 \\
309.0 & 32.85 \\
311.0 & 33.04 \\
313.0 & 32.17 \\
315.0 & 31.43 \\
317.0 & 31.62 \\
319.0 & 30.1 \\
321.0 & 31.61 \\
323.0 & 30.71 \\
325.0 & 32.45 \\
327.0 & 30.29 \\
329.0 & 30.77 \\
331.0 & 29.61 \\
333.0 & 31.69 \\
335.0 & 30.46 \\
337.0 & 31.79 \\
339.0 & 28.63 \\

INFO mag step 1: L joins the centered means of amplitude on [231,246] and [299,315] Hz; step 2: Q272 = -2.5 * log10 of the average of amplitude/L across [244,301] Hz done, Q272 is 0.24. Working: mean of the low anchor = 24.5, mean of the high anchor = 31.9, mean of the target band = 22.9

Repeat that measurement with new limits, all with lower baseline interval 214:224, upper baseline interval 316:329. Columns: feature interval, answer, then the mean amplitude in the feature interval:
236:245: 0.291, 22.8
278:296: 0.048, 29.2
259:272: 0.432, 20.3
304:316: -0.046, 32.3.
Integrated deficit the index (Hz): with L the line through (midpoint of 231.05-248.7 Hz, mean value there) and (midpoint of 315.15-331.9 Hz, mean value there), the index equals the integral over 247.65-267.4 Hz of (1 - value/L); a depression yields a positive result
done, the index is 7.7 Hz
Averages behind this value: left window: 23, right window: 30.9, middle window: 15.1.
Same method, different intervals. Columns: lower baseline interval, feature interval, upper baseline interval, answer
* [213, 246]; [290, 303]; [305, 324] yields 0.3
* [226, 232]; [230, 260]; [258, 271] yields 7.9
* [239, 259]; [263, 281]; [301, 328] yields -3.2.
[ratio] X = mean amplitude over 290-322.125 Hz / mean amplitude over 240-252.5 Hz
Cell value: 1.9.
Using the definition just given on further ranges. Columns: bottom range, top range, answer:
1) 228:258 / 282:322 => 1.50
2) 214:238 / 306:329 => 1.09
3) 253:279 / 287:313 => 1.50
